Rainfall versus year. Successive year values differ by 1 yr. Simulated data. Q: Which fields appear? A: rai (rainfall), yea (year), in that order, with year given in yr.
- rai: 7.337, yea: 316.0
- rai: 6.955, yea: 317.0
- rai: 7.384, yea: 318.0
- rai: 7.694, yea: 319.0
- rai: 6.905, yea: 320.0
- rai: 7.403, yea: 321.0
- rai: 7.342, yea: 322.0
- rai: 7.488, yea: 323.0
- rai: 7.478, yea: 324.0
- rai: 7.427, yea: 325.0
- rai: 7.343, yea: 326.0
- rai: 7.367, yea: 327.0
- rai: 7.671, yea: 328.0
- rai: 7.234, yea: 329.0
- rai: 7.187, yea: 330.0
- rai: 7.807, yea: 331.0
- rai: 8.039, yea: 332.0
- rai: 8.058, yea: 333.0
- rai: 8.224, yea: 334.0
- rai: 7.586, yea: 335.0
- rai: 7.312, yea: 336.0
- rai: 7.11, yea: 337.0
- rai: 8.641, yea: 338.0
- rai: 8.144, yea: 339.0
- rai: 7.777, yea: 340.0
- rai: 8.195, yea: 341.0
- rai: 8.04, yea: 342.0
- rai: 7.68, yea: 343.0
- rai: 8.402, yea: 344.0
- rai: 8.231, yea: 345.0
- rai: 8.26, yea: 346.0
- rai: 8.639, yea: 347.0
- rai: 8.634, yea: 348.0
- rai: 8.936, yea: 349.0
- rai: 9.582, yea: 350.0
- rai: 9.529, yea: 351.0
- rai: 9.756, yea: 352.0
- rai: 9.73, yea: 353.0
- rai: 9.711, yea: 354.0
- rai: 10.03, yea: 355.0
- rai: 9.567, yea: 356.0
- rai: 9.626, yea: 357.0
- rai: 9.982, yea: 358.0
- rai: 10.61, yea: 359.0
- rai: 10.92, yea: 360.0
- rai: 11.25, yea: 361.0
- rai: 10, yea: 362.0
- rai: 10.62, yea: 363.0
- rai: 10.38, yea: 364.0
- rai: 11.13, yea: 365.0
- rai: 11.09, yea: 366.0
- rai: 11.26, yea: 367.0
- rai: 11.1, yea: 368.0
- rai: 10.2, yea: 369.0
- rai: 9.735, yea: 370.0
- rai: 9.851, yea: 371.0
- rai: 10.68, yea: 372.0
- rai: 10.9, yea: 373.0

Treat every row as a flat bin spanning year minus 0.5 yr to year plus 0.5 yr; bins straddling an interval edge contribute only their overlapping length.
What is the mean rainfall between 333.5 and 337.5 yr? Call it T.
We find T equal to 7.56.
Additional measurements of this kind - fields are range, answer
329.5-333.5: 7.77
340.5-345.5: 8.11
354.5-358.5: 9.8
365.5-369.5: 10.9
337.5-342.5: 8.16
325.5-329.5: 7.4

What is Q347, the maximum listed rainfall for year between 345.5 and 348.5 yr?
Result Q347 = 8.639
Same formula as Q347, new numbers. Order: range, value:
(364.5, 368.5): 11.26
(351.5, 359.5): 10.61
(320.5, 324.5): 7.488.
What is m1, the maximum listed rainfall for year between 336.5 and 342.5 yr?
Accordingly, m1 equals 8.641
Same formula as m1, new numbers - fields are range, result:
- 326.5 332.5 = 8.039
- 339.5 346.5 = 8.402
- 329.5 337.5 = 8.224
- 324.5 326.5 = 7.427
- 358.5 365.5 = 11.25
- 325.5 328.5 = 7.671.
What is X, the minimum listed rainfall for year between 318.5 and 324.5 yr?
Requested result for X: 6.905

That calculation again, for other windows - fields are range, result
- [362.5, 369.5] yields 10.2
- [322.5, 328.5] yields 7.343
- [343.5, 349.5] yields 8.231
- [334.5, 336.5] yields 7.312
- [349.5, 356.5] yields 9.529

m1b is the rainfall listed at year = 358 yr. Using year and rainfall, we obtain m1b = 9.982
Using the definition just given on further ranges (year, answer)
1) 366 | 11.09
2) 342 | 8.04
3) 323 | 7.488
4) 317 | 6.955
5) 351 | 9.529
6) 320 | 6.905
